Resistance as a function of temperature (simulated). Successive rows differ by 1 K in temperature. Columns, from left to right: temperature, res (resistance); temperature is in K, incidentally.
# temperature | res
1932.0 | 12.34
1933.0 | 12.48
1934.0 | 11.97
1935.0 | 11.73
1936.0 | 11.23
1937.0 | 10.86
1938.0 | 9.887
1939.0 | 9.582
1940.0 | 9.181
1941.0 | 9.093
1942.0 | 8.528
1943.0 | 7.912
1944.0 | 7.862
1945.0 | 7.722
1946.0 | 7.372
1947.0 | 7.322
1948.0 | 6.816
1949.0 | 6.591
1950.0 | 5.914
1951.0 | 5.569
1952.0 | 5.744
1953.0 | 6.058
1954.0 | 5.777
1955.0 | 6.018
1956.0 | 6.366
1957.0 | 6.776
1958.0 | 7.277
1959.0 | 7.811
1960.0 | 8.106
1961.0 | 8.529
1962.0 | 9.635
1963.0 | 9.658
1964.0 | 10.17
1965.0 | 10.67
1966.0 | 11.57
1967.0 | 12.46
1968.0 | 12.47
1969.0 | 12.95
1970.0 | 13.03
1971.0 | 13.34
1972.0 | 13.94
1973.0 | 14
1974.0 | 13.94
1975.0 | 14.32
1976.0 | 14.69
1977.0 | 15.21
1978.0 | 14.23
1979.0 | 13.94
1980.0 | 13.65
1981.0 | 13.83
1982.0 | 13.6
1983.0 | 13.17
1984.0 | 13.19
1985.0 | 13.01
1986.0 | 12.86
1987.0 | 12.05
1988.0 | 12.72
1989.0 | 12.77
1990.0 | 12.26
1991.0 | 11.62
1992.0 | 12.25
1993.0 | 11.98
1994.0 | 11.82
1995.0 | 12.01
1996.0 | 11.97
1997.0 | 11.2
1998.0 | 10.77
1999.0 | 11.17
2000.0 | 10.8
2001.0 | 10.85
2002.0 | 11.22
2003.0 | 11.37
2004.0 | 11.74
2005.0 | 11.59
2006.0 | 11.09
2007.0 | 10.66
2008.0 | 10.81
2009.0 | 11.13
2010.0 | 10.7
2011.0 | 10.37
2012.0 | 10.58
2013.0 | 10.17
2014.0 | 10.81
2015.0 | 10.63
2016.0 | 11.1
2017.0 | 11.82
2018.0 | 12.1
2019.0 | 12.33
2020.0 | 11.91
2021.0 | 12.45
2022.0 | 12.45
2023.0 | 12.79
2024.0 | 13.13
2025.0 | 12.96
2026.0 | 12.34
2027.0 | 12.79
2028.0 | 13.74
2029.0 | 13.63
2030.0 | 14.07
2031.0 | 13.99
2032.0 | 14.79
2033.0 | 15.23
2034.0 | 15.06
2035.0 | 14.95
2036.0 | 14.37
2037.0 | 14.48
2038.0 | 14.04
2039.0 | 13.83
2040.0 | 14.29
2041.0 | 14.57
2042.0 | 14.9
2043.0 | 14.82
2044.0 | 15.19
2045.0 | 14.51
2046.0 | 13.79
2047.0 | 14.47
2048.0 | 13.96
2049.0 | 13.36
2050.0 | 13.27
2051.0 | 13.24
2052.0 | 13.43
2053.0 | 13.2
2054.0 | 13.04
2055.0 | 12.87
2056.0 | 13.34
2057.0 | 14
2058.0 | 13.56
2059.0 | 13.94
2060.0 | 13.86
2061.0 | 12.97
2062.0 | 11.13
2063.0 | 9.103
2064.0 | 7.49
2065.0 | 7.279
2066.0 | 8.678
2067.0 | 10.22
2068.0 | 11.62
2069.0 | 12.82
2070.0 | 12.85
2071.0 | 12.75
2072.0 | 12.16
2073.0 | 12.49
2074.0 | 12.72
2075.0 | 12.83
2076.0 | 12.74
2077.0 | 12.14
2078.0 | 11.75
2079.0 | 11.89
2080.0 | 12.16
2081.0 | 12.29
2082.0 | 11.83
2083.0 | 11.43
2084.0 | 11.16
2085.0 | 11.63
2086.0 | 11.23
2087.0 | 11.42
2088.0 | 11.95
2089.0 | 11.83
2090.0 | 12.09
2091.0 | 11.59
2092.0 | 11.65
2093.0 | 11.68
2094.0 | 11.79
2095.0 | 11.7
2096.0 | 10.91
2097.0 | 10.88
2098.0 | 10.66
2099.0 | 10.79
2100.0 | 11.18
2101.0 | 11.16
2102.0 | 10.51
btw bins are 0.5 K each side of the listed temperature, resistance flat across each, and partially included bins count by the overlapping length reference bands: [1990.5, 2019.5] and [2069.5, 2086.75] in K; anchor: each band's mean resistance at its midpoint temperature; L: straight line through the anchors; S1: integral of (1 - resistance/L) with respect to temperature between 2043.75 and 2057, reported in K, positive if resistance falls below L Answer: -2.1 K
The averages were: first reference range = 11.3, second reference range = 12.1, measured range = 13.7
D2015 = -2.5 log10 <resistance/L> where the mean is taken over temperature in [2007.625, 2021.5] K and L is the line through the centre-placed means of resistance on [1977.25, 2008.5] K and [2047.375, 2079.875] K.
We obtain 0.09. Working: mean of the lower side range 12.2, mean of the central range 11.2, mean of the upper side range 12.2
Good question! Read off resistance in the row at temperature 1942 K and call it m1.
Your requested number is 8.528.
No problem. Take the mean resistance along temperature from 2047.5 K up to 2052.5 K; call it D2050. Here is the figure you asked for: 13.5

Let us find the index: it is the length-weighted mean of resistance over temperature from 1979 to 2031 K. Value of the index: 12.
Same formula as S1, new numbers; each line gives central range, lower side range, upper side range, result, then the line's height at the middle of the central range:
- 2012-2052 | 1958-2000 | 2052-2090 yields -4.41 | 12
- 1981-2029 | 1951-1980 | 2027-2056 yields 1.92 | 12.4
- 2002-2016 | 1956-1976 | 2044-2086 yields 0.83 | 11.6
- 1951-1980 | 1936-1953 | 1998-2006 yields -4.36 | 9.12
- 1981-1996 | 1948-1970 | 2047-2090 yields -4.95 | 9.44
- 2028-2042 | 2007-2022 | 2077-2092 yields -3.72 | 11.4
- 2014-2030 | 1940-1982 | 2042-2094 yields -1.56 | 11.3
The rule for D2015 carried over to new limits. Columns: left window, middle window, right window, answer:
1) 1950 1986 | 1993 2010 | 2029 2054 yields 0.106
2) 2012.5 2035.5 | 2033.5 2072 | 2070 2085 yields -0.045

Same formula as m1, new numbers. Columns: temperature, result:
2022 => 12.45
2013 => 10.17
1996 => 11.97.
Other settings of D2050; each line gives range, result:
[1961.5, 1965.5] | 10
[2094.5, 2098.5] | 11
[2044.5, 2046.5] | 14.1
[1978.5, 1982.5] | 13.8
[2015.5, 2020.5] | 11.9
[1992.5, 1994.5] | 11.9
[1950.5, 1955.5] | 5.83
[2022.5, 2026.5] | 12.8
